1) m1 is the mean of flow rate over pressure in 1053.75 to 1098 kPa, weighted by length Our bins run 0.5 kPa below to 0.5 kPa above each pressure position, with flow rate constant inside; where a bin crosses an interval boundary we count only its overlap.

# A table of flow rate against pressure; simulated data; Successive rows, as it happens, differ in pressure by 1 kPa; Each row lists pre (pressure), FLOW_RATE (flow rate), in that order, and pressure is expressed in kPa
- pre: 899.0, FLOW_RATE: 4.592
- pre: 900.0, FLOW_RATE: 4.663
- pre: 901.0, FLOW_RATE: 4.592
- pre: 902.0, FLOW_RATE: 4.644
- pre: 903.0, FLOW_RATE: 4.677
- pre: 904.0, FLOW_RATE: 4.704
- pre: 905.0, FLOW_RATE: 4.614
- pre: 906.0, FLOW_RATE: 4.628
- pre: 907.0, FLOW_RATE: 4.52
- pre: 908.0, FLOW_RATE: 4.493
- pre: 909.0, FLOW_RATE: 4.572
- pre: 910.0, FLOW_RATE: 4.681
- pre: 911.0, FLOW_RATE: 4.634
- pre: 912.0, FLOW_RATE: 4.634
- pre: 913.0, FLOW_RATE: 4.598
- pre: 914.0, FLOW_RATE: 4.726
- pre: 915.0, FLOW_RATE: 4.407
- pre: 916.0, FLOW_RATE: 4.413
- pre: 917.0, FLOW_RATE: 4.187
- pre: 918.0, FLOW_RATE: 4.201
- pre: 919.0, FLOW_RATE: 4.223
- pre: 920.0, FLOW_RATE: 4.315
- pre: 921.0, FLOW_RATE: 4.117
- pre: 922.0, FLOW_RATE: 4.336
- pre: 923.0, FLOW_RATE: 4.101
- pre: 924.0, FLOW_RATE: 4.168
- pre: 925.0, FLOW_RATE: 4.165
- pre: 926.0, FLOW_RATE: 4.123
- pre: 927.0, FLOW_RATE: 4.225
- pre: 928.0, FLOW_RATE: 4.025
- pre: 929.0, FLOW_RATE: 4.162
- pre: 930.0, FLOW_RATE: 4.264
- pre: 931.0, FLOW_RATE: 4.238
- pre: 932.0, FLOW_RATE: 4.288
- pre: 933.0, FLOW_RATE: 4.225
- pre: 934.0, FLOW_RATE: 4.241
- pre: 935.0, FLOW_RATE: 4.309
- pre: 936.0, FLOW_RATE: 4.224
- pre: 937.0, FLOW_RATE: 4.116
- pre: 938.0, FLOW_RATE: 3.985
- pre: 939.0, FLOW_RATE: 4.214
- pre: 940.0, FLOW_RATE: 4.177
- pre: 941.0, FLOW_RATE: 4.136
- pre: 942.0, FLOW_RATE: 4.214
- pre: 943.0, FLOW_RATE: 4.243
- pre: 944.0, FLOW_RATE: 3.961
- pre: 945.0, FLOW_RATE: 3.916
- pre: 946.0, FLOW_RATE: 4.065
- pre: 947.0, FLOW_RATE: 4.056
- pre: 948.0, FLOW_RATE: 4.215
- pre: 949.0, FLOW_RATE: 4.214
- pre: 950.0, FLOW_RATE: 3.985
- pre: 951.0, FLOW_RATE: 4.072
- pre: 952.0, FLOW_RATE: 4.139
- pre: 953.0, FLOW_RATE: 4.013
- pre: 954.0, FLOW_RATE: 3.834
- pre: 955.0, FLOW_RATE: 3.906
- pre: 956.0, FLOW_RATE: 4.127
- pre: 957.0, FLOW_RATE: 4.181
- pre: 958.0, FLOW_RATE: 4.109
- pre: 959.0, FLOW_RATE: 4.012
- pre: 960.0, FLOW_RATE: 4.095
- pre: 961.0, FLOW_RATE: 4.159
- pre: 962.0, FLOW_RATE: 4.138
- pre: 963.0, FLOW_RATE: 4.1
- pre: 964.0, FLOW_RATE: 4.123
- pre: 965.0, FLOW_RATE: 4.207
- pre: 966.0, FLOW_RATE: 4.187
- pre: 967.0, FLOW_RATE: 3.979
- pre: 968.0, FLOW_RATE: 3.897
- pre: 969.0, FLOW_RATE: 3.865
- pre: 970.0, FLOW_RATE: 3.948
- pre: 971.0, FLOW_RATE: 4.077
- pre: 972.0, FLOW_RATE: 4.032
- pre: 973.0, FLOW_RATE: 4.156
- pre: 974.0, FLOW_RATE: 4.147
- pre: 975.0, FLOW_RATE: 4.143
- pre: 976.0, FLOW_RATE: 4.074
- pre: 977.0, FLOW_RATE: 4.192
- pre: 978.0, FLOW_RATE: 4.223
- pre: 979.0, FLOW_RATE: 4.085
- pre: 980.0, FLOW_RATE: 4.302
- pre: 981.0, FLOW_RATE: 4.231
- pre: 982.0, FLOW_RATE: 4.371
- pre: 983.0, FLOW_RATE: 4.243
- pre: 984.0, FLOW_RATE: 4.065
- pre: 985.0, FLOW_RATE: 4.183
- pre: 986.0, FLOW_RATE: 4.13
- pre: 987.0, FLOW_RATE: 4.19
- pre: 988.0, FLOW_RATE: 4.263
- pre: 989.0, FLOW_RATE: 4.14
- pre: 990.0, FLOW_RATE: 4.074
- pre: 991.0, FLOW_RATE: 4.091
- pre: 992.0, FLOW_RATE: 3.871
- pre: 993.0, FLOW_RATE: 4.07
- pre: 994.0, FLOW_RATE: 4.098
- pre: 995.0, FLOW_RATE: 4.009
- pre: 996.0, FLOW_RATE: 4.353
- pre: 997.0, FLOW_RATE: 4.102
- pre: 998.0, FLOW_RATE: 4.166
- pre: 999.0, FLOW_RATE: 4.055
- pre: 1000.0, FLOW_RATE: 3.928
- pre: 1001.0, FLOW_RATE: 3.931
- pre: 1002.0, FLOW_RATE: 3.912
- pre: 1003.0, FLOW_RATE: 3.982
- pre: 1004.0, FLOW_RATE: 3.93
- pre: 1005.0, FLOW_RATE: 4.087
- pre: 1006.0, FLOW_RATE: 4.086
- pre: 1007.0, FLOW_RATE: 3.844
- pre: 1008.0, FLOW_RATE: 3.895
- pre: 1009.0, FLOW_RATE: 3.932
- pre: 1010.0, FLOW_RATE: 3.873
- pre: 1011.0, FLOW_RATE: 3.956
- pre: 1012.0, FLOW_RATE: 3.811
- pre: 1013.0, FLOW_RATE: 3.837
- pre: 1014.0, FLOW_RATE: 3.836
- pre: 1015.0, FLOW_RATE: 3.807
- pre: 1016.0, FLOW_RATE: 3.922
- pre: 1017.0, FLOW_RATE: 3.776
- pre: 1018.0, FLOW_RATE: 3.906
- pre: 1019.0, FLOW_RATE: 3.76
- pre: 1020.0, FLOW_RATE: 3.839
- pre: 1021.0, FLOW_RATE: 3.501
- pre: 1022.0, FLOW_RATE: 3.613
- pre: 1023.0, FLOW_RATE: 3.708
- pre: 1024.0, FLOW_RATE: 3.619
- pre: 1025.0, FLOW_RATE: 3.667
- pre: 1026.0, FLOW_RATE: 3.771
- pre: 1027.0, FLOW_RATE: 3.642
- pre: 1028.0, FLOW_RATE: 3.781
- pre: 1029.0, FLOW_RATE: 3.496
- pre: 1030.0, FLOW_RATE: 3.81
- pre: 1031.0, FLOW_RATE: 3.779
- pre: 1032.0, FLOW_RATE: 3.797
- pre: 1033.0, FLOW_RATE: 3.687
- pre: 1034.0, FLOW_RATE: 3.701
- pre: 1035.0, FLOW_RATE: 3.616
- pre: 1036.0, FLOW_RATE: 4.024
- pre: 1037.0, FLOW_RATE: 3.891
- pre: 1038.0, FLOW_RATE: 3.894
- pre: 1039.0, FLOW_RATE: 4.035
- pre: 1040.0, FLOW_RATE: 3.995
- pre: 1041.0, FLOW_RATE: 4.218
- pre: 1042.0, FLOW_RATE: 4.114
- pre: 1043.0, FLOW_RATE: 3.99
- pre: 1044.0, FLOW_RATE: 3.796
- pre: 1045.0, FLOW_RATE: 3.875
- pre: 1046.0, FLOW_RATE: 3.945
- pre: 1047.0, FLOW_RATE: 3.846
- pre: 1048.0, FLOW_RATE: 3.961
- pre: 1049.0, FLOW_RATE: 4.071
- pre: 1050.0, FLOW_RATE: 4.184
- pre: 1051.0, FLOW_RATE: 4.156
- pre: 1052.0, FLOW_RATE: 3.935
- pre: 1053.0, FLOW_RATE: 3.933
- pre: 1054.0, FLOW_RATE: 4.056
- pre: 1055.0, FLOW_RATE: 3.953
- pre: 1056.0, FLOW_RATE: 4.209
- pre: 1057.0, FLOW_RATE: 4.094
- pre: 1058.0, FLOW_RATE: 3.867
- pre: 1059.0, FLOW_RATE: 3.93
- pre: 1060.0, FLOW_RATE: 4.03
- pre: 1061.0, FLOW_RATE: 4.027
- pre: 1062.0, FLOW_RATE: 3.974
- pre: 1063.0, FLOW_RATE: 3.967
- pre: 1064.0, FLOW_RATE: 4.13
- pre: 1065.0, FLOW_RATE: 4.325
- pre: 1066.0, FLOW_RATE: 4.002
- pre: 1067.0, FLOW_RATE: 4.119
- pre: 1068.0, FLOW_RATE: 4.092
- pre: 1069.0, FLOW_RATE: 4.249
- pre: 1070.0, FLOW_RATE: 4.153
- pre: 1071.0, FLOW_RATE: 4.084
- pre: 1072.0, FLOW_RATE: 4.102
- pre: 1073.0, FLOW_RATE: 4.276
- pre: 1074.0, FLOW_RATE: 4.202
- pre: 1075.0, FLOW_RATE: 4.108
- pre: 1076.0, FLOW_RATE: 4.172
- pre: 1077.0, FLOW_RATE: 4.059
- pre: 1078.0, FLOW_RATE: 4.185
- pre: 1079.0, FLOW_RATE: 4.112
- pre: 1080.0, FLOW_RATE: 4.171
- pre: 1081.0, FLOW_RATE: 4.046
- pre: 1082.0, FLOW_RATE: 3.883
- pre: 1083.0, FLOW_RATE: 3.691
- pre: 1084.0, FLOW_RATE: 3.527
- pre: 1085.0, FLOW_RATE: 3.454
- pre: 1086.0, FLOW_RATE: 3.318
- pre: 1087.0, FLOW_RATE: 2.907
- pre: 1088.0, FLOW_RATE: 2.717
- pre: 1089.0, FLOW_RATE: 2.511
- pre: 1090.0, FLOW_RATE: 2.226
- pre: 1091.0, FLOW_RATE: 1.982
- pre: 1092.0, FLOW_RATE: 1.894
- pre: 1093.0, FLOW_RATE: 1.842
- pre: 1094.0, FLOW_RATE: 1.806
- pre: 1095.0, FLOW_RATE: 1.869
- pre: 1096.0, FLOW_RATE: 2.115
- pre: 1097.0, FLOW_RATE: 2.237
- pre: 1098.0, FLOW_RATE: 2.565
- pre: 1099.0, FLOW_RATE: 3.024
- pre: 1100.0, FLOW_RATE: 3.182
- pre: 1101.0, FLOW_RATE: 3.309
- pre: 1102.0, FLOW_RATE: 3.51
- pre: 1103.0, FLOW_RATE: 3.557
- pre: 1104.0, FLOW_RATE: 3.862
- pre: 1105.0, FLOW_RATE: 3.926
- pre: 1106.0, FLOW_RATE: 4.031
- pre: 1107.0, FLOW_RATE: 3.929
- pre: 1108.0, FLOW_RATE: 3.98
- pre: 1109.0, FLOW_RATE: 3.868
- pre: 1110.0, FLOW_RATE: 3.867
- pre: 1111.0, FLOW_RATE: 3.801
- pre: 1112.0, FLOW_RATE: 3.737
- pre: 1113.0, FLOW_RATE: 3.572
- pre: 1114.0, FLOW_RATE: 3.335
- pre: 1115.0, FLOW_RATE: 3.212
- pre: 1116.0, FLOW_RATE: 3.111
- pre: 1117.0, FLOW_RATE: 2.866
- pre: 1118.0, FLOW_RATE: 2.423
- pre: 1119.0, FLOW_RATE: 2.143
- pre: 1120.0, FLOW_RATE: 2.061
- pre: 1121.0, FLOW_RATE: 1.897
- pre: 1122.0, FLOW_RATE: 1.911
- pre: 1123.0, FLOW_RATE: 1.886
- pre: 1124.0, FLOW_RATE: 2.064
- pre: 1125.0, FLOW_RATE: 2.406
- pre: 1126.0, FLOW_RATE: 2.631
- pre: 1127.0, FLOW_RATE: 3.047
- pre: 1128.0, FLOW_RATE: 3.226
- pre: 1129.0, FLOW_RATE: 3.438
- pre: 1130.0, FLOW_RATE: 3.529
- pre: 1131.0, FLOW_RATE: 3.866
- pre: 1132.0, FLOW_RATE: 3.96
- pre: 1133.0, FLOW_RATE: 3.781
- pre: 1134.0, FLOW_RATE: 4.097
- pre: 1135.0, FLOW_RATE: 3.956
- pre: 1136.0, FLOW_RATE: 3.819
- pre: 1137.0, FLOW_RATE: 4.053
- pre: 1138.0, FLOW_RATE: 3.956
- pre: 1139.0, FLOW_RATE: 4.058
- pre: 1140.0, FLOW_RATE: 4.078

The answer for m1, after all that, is 3.55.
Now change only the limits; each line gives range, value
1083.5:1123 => 2.94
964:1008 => 4.09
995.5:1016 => 3.97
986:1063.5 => 3.93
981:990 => 4.19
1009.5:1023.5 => 3.8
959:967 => 4.13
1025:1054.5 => 3.89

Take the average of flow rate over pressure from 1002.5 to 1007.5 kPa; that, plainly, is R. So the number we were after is 3.99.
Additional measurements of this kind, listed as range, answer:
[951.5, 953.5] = 4.08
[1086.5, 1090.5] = 2.59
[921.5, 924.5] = 4.2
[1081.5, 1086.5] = 3.57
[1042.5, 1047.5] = 3.89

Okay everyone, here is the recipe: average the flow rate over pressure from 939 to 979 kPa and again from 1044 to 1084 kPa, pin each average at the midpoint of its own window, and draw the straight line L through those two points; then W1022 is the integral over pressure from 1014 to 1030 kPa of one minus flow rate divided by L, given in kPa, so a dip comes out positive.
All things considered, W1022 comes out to 1.3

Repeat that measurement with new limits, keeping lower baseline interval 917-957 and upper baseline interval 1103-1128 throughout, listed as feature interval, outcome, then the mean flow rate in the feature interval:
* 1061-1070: -1.9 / 4.11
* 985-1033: -2.5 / 3.91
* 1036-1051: -2.1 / 3.99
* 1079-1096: 2.0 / 2.88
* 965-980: -0.6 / 4.08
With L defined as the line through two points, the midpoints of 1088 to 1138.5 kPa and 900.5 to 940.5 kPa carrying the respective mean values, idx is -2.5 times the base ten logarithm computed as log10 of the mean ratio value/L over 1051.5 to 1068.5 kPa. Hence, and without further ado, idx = -0.18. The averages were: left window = 4.35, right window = 3.05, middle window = 4.04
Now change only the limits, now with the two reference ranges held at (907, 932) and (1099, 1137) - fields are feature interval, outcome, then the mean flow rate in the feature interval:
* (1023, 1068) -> -0.078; 3.93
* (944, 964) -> 0.022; 4.07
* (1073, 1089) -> -0.082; 3.75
